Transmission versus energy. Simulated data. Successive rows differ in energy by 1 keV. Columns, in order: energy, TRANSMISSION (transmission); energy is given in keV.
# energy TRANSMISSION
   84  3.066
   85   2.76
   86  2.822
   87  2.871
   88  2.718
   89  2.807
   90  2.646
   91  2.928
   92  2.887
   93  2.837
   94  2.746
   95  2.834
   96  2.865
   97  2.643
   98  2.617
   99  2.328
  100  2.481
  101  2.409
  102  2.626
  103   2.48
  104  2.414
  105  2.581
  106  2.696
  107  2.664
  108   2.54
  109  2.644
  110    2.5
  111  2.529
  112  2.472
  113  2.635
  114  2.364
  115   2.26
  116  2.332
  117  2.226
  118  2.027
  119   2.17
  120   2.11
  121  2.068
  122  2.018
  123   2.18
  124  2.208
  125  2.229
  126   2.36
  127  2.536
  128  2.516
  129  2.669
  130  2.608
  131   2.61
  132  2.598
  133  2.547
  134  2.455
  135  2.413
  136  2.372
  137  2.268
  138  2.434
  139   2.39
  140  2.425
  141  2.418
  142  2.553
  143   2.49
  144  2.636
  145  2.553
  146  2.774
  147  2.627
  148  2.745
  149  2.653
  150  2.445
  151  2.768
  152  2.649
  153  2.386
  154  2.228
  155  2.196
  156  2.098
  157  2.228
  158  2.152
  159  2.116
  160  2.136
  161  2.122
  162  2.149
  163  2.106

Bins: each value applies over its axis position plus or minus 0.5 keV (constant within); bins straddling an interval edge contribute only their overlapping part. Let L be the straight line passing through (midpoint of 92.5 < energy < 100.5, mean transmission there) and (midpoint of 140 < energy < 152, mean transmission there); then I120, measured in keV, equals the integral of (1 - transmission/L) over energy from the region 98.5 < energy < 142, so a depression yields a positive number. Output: 3.6 keV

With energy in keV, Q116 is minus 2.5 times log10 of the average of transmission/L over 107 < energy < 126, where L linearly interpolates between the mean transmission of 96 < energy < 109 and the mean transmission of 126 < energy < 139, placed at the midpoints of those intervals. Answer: 0.09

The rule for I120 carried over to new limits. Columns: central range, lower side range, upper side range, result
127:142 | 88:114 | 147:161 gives -0.1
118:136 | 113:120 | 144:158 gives -0.3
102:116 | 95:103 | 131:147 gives 0.2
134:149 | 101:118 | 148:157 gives -0.4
